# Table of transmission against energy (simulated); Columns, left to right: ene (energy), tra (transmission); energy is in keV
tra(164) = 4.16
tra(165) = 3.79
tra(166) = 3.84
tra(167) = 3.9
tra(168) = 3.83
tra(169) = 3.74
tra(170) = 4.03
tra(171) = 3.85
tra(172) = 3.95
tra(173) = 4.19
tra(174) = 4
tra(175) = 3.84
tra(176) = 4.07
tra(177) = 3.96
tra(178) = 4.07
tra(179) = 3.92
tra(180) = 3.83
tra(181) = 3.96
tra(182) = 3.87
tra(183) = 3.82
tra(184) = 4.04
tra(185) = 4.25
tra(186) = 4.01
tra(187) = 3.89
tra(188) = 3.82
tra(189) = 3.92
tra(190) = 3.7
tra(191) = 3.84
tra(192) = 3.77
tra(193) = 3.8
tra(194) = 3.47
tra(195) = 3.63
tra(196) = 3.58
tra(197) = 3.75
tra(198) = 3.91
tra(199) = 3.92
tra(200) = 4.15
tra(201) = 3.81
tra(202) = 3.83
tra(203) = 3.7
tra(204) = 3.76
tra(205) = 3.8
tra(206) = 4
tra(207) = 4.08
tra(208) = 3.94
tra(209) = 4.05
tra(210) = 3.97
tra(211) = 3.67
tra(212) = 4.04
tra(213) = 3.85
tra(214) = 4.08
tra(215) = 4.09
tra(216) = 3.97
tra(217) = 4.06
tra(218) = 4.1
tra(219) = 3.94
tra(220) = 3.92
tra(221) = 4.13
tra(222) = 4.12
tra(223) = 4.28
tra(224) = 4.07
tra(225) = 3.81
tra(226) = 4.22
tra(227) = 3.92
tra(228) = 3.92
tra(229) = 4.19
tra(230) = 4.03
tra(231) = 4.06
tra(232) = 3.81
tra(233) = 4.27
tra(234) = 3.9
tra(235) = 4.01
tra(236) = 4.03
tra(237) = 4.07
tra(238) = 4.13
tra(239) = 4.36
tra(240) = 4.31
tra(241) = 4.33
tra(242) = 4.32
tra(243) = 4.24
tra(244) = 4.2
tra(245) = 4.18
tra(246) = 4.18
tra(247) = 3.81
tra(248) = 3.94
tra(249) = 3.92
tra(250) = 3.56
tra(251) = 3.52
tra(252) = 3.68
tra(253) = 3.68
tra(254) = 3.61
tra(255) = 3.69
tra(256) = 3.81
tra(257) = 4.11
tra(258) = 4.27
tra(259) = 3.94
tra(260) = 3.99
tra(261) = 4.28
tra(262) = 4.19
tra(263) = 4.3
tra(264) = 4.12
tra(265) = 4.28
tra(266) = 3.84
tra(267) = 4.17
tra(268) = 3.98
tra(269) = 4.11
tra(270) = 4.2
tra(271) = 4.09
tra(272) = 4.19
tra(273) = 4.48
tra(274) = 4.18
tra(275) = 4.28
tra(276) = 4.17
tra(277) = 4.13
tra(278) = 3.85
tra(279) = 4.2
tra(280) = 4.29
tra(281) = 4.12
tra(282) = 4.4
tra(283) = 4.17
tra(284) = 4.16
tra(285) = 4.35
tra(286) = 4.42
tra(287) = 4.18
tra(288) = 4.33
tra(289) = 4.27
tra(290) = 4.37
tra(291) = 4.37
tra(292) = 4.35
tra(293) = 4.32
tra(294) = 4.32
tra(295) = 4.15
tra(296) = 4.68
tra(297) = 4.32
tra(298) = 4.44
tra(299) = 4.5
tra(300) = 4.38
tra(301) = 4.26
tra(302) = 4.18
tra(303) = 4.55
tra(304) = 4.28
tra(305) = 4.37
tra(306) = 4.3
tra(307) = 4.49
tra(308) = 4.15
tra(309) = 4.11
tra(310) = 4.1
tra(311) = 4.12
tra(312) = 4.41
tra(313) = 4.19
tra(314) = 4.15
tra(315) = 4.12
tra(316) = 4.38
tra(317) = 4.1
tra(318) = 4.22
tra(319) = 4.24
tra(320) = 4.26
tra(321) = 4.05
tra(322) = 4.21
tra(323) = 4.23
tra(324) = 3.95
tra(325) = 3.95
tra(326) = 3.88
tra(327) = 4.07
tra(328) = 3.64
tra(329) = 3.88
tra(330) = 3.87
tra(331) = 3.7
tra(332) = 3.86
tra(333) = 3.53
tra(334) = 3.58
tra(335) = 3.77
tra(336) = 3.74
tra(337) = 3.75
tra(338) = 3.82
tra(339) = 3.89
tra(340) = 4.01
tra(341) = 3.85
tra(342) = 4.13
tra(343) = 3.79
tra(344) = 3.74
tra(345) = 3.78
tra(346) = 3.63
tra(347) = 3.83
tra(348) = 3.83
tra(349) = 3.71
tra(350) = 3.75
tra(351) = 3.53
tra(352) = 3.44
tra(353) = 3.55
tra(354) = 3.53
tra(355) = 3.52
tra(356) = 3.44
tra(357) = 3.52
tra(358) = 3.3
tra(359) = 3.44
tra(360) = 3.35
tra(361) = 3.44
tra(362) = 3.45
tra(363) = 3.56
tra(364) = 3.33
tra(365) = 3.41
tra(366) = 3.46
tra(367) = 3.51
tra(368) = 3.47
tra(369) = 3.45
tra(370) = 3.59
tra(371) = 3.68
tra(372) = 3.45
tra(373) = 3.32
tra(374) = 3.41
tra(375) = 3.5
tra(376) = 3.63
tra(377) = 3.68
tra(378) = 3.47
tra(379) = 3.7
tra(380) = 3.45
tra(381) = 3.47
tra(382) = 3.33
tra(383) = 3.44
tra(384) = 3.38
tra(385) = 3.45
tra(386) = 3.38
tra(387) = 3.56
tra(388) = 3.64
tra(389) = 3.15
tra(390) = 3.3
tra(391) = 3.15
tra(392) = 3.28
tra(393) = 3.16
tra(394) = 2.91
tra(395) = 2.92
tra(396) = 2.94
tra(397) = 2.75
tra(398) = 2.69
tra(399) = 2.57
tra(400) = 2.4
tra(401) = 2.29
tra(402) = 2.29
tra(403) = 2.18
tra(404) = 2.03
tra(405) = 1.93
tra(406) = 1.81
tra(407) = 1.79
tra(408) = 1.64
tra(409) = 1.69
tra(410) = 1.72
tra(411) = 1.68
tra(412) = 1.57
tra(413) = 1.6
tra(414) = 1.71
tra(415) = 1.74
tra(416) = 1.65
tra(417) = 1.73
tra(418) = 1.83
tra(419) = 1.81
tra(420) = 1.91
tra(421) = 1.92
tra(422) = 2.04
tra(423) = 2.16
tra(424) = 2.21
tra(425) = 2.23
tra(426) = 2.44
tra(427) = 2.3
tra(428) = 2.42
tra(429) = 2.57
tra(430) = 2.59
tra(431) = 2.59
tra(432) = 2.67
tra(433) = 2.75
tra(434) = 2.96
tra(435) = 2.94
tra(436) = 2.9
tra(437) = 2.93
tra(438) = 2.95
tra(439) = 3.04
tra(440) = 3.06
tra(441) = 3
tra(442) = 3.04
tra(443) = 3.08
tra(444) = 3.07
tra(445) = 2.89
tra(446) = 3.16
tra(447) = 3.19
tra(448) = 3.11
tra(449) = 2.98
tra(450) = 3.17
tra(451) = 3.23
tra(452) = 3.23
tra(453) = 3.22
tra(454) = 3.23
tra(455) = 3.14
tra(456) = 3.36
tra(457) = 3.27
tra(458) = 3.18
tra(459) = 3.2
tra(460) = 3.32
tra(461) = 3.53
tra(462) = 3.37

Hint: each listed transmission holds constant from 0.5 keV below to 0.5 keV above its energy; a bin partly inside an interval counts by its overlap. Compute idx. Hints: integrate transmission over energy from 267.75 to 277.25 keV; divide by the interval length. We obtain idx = 4.19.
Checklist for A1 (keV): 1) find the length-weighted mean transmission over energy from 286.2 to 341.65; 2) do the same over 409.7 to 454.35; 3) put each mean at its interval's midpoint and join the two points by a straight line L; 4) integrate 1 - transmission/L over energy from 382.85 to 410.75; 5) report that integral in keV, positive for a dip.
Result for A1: 3.3 keV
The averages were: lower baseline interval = 4.13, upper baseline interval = 2.54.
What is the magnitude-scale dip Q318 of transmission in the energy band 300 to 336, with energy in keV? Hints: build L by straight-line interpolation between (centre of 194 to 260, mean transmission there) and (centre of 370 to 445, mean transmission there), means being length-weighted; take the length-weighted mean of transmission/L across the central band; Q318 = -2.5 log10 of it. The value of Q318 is -0.22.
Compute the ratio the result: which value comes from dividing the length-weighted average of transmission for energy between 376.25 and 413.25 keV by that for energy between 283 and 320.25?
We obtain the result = 0.64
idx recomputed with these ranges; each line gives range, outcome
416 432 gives 2.18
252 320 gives 4.2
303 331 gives 4.14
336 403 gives 3.41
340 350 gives 3.82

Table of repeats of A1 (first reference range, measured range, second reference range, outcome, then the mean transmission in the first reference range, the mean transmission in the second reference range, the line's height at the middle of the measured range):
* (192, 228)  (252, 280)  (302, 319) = 0.2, 3.92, 4.25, 4.11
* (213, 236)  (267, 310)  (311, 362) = -3.9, 4.04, 3.83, 3.92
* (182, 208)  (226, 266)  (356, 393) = -3.1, 3.85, 3.44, 3.74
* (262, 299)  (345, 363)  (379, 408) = -1.1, 4.24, 2.87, 3.35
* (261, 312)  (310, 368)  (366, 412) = -3.4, 4.25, 2.95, 3.59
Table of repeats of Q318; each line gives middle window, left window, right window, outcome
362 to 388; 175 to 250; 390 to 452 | -0.23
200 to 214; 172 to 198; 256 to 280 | 0.01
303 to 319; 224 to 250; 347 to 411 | -0.18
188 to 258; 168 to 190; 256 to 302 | 0.03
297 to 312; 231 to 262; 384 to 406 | -0.21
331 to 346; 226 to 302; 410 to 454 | -0.11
